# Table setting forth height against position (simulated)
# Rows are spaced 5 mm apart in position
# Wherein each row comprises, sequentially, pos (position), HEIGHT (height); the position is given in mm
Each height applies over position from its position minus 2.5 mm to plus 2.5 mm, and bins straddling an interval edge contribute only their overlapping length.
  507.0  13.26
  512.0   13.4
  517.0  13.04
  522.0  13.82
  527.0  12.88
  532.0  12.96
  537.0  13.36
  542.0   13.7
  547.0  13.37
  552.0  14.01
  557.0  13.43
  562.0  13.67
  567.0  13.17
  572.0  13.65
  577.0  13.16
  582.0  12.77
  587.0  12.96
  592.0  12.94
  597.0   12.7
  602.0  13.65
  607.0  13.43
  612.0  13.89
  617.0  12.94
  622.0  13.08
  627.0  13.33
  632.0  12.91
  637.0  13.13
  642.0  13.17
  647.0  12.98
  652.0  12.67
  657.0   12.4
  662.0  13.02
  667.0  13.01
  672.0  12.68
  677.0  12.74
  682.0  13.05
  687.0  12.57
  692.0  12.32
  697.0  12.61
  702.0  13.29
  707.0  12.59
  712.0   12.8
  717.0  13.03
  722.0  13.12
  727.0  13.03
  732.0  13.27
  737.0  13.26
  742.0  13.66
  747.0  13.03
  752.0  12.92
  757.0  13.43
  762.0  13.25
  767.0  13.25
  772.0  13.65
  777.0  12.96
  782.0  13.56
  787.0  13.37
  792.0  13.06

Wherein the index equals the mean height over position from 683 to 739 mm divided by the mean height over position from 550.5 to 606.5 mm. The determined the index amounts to 1.0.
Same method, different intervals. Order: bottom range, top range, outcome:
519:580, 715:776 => 0.99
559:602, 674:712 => 0.97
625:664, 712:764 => 1.02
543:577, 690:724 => 0.95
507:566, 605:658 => 0.98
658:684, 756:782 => 1.04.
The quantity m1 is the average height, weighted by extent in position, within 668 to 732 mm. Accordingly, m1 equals 12.8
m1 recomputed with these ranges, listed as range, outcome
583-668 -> 13.1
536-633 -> 13.3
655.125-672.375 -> 12.8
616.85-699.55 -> 12.9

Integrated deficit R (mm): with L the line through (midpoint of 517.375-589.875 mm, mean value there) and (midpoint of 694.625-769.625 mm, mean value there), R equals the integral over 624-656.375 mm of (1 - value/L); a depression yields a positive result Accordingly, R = 0.6 mm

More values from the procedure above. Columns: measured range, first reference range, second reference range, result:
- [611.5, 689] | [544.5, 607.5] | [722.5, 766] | 1.83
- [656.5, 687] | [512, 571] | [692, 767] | 0.81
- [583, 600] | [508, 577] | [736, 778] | 0.63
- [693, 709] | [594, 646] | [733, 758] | 0.54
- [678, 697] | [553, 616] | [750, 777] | 0.91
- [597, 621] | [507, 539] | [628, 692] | -0.69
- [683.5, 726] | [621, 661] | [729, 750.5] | 1.16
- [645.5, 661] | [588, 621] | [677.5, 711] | 0.32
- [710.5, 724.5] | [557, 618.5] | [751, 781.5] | 0.29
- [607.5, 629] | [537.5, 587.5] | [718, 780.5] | 0.05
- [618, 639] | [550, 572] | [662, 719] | 0.11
